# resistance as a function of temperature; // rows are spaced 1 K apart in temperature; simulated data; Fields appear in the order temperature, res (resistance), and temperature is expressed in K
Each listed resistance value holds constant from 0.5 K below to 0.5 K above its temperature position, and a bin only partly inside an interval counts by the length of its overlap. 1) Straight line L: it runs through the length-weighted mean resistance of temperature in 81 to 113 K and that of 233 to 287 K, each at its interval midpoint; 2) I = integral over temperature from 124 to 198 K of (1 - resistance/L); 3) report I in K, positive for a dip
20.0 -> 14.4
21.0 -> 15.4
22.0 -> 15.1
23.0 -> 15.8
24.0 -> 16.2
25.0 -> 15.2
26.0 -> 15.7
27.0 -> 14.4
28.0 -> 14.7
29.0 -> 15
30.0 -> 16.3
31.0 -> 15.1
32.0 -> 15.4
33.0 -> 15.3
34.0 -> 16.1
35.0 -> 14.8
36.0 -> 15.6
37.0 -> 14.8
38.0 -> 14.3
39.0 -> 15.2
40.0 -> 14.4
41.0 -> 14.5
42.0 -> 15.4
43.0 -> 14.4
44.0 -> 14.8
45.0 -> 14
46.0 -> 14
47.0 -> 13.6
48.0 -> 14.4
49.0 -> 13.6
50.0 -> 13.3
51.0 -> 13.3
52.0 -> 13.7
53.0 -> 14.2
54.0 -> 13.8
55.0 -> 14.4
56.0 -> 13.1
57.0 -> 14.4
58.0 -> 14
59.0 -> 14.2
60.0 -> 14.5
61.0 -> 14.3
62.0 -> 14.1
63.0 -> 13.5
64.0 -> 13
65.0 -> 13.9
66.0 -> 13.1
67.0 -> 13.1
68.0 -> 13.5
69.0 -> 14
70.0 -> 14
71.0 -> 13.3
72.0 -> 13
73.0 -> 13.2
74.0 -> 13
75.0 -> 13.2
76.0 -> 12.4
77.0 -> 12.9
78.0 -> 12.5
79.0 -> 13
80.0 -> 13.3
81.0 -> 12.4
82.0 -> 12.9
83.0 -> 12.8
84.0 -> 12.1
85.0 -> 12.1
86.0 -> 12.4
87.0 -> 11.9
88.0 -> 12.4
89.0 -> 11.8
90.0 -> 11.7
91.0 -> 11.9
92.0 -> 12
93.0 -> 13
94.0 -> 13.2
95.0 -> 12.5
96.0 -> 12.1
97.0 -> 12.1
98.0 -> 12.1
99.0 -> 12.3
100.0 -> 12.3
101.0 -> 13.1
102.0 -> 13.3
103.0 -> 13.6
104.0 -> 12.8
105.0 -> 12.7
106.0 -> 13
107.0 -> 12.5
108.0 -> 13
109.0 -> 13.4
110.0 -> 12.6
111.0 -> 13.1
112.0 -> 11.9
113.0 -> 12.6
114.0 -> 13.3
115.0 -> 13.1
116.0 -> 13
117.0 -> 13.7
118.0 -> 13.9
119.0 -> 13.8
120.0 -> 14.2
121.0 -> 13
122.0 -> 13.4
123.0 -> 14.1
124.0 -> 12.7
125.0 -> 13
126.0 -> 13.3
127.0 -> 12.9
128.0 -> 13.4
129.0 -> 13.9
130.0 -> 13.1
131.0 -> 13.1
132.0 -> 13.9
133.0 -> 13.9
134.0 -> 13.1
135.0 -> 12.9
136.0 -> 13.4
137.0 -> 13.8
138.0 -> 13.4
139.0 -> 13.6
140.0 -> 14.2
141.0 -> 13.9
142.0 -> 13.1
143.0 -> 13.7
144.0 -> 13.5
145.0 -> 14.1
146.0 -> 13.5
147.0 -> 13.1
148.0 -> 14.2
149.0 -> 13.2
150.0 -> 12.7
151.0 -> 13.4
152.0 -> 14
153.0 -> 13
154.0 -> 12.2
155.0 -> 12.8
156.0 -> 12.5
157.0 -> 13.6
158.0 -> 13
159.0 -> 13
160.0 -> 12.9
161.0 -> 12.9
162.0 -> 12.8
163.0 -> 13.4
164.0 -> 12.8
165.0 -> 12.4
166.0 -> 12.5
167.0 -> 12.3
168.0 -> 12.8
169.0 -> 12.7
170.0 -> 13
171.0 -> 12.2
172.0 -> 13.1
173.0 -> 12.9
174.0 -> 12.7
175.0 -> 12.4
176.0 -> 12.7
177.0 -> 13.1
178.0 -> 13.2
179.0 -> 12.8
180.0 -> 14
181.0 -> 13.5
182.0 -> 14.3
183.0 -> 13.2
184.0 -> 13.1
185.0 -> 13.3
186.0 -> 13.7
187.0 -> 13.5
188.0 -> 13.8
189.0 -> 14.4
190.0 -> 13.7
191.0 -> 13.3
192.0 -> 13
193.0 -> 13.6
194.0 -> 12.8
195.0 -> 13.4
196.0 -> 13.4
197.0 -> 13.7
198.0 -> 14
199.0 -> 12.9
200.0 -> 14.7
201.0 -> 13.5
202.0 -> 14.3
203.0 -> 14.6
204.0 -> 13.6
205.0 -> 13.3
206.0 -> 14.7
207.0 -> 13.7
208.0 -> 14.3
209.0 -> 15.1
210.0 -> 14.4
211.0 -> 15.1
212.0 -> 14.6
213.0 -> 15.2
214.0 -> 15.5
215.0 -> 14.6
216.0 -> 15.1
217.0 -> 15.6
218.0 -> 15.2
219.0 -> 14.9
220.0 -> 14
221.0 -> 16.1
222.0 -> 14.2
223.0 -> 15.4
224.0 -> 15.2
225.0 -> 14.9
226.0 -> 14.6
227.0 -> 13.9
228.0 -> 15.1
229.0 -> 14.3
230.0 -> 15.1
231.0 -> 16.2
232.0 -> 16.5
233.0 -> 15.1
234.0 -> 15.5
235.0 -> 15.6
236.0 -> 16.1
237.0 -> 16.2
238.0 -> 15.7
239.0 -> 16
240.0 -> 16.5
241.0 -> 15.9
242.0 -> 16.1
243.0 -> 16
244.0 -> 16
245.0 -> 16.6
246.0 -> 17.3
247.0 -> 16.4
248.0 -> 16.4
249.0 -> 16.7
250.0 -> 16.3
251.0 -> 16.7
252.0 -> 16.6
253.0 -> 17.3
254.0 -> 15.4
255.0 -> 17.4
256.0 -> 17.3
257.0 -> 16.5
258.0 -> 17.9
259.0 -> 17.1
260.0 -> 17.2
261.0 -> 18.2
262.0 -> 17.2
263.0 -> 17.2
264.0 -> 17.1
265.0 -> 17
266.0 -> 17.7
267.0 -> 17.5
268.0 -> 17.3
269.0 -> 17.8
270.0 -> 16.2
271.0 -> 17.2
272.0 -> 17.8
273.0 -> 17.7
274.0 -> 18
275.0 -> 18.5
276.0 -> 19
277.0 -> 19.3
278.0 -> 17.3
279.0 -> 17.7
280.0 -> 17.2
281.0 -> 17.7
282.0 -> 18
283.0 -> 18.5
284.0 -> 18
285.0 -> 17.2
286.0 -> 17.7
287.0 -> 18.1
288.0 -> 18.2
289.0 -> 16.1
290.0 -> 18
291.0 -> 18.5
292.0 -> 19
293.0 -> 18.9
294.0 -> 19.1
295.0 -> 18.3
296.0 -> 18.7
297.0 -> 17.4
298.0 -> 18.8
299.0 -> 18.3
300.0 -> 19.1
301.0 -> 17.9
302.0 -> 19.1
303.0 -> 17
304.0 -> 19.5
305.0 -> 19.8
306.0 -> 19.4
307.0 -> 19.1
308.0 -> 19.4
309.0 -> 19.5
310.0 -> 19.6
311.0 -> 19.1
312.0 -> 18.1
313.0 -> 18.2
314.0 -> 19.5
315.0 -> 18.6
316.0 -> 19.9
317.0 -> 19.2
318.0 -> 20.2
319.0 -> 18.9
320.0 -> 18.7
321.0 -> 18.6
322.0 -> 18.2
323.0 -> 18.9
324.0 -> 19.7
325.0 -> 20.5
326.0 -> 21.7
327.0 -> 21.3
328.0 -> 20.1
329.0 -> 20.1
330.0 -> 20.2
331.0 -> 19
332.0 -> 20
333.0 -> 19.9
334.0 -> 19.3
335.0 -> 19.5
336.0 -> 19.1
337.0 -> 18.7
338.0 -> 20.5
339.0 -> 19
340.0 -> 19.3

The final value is 5.40 K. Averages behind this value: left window 12.5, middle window 13.2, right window 17.1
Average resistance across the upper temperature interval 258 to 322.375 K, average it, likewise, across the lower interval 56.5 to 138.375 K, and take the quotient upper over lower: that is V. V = 1.40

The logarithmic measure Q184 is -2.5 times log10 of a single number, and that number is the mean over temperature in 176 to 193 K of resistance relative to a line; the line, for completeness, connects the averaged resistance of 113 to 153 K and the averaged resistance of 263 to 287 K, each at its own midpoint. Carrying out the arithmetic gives 0.117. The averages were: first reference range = 13.5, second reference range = 17.7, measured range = 13.5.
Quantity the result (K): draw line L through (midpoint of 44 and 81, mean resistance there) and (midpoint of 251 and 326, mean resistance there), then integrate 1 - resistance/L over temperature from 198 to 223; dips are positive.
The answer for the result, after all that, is 3.1 K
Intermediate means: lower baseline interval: 13.6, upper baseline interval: 18.2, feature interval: 14.6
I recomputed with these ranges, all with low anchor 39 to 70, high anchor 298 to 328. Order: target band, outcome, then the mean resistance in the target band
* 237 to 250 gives 1.1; 16.3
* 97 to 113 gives 2.4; 12.8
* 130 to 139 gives 1.3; 13.4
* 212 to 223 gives 1.4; 15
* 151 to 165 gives 2.7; 13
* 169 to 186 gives 3.5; 13.1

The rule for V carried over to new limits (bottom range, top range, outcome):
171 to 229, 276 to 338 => 1.35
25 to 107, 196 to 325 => 1.24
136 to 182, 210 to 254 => 1.19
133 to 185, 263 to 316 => 1.39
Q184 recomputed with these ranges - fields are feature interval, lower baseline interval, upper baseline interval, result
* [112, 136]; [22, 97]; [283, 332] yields 0.14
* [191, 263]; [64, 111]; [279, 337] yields 0.09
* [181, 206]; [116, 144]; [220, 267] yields 0.10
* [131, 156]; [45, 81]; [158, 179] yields -0.04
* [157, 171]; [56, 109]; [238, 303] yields 0.16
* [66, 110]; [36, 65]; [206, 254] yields 0.13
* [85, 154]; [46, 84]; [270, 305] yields 0.12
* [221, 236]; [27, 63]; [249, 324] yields 0.14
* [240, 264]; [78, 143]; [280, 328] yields 0.03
